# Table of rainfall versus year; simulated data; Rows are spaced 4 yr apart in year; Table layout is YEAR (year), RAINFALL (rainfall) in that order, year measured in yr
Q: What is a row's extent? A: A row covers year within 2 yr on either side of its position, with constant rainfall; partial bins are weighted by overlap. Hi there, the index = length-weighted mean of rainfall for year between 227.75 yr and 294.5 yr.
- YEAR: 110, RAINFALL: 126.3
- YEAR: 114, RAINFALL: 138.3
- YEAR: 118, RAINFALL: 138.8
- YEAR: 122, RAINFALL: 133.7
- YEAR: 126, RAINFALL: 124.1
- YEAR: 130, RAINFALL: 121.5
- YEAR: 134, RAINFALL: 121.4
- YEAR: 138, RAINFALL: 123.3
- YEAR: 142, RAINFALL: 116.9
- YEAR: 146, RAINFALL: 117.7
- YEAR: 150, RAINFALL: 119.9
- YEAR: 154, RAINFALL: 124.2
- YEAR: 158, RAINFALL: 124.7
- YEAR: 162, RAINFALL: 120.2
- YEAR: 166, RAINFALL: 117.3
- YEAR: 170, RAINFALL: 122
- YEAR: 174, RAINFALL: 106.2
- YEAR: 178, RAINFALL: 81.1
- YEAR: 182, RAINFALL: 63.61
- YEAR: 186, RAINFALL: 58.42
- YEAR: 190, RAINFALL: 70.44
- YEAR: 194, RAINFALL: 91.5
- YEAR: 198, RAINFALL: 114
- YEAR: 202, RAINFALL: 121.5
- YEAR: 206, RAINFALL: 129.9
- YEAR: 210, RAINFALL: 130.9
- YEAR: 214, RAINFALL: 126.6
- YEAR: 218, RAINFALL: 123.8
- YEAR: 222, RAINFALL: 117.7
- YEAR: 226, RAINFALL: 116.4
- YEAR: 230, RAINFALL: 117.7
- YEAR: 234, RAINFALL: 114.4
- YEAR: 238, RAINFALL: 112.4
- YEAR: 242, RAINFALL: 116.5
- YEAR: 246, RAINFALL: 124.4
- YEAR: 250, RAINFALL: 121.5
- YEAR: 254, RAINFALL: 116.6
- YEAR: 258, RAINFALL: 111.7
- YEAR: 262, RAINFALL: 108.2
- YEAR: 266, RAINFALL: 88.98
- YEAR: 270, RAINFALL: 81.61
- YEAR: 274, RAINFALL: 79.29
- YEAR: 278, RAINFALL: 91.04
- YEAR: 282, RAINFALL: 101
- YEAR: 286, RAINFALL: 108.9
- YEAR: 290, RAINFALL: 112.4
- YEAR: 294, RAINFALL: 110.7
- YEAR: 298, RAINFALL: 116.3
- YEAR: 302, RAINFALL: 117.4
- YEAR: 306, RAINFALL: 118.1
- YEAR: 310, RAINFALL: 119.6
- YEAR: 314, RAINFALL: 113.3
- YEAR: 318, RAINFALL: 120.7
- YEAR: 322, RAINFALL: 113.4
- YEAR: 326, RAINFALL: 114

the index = 107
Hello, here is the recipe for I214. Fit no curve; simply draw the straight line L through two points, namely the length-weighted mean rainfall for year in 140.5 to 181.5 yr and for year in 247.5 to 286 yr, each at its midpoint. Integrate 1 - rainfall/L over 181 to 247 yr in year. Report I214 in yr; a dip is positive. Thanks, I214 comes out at -1.7 yr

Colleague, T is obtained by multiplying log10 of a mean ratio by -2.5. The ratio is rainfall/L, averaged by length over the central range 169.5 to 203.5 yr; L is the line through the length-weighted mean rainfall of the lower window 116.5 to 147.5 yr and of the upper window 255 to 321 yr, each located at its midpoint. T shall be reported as 0.292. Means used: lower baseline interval 125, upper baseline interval 106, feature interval 90.3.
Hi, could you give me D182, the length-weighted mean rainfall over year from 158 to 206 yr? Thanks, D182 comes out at 99.5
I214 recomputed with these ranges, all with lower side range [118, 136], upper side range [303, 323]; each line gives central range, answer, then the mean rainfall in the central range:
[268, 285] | 4.23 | 89.5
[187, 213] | 3.07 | 108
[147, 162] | 0.37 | 122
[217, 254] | 0.94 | 118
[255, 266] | 1.21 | 107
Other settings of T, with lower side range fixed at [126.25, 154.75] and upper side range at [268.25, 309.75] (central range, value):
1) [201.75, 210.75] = -0.13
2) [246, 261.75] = -0.08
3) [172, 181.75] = 0.30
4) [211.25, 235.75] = -0.08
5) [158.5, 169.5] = -0.02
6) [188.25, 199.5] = 0.25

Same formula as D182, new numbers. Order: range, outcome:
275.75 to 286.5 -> 98.6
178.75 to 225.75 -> 104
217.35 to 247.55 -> 118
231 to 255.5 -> 118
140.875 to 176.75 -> 118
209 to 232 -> 122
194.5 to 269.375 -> 116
